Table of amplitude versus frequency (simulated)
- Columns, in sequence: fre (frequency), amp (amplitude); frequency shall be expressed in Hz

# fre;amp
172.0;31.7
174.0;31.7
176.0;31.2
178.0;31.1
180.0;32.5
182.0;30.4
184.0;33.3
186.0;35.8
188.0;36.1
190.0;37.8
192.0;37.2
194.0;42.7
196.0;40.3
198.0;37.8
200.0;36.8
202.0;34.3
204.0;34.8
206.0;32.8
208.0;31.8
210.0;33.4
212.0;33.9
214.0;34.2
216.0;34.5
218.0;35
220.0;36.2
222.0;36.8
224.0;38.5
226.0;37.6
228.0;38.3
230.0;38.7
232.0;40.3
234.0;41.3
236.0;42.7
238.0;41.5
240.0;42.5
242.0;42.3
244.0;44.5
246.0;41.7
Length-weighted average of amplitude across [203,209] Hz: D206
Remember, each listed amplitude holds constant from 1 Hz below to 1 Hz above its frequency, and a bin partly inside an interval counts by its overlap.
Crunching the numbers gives 33.1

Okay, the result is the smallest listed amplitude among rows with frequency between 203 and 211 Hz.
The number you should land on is 31.8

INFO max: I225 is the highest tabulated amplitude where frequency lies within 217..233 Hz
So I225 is 40.3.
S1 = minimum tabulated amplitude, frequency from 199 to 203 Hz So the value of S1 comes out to 34.3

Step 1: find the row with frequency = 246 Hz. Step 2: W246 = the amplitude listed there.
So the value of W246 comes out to 41.7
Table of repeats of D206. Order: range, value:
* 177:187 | 32.6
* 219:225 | 37.2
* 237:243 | 42.1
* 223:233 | 38.7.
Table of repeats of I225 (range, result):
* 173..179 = 31.7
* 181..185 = 33.3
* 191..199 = 42.7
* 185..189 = 36.1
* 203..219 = 35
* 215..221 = 36.2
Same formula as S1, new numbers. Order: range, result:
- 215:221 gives 34.5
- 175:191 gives 30.4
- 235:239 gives 41.5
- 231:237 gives 40.3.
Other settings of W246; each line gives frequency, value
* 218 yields 35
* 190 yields 37.8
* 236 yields 42.7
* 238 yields 41.5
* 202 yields 34.3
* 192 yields 37.2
